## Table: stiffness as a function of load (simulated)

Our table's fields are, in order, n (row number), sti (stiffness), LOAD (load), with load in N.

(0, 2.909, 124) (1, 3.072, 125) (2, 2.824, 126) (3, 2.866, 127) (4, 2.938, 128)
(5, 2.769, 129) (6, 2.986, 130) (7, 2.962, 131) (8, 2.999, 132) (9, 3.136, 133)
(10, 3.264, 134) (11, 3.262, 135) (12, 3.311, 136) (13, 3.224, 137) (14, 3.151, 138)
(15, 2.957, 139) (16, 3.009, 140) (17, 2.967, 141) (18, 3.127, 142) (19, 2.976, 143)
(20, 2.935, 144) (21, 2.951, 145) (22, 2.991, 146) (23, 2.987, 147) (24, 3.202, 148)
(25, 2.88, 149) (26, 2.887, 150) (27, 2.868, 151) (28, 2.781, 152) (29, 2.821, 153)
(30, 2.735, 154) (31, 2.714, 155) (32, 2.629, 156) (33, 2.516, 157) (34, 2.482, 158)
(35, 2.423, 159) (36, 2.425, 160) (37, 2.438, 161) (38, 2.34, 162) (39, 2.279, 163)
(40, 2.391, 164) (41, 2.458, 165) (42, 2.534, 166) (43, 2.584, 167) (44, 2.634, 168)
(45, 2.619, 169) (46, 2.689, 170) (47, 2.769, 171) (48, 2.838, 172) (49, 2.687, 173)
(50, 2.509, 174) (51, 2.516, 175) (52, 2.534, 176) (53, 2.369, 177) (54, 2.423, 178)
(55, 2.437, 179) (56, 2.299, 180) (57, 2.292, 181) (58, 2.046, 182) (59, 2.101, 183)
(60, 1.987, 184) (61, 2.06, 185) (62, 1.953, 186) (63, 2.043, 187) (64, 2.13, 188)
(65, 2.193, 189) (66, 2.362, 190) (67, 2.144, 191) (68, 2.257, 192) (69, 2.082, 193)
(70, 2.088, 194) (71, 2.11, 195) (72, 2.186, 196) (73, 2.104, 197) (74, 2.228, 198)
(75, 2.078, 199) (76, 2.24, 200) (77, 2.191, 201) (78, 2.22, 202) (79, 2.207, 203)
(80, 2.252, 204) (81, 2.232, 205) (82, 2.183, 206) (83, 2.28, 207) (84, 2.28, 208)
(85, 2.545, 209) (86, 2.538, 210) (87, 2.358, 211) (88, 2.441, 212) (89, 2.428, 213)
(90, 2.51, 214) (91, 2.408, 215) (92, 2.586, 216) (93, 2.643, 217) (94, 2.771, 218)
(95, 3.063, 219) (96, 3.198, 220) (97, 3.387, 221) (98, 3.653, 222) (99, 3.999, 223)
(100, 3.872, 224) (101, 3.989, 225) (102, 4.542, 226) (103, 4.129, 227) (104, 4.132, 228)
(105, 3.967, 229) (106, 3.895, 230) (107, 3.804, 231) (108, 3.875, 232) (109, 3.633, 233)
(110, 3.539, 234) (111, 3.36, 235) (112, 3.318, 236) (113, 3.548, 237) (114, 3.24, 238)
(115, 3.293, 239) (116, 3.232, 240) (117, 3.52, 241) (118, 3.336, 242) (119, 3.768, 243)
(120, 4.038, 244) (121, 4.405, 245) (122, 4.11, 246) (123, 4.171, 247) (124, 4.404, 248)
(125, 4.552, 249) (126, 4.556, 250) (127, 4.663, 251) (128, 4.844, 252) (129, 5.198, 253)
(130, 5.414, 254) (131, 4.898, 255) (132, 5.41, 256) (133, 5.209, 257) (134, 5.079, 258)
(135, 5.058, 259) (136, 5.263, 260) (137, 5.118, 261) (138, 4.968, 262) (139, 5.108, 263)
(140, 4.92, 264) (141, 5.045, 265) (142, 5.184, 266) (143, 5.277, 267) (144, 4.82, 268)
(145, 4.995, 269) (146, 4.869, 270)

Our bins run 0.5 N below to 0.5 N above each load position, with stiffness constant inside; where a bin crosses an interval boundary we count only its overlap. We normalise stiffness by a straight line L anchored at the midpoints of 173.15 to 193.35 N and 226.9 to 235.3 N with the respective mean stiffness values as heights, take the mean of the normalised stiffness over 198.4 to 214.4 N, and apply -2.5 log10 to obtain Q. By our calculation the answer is 0.28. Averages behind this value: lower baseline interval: 2.25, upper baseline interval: 3.81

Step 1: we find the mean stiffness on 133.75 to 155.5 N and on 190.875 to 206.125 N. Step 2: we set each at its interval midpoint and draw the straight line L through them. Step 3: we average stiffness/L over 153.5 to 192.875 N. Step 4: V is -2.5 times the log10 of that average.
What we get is 0.069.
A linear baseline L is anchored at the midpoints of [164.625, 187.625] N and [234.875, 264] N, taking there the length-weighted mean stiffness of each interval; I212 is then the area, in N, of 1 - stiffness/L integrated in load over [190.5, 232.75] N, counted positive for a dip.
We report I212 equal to 7.46 N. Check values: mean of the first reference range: 2.41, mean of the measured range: 2.82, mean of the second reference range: 4.4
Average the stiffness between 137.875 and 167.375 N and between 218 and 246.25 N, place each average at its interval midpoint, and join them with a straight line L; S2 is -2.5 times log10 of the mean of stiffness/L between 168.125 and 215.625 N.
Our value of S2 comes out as 0.353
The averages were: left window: 2.74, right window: 3.69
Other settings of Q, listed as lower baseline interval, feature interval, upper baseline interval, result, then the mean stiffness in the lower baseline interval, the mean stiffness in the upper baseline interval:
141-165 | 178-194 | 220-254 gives 0.426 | 2.73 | 3.95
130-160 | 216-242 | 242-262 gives 0.213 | 2.93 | 4.72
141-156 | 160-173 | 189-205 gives 0.037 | 2.91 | 2.19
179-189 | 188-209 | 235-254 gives 0.167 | 2.12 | 4.03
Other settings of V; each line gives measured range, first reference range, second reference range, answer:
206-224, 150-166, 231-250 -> 0.218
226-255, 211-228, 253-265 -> 0.055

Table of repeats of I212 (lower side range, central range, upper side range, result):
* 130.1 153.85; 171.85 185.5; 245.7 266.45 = 4.8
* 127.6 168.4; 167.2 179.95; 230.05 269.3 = 2.6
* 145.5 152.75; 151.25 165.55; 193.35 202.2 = 1.3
